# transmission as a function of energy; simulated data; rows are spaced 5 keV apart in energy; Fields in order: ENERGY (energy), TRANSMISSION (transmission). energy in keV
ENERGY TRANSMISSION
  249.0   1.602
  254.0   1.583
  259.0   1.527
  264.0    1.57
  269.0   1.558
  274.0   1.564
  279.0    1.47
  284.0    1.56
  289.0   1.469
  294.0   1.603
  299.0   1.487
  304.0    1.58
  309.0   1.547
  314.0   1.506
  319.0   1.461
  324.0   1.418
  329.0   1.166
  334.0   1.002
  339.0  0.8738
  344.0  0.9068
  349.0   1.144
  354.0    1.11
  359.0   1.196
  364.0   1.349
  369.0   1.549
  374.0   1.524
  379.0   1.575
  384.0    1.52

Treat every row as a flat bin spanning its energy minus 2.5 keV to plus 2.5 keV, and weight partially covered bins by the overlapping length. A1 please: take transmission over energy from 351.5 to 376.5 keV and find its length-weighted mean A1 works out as 1.35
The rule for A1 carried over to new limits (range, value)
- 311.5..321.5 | 1.48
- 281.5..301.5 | 1.53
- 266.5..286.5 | 1.54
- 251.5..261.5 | 1.56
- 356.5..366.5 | 1.27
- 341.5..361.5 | 1.09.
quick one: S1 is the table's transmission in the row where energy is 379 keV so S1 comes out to 1.575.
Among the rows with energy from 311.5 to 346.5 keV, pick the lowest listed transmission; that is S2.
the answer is 0.8738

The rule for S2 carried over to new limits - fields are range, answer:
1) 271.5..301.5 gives 1.469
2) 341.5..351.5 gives 0.9068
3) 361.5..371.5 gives 1.349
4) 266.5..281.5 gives 1.47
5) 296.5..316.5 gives 1.487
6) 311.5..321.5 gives 1.461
